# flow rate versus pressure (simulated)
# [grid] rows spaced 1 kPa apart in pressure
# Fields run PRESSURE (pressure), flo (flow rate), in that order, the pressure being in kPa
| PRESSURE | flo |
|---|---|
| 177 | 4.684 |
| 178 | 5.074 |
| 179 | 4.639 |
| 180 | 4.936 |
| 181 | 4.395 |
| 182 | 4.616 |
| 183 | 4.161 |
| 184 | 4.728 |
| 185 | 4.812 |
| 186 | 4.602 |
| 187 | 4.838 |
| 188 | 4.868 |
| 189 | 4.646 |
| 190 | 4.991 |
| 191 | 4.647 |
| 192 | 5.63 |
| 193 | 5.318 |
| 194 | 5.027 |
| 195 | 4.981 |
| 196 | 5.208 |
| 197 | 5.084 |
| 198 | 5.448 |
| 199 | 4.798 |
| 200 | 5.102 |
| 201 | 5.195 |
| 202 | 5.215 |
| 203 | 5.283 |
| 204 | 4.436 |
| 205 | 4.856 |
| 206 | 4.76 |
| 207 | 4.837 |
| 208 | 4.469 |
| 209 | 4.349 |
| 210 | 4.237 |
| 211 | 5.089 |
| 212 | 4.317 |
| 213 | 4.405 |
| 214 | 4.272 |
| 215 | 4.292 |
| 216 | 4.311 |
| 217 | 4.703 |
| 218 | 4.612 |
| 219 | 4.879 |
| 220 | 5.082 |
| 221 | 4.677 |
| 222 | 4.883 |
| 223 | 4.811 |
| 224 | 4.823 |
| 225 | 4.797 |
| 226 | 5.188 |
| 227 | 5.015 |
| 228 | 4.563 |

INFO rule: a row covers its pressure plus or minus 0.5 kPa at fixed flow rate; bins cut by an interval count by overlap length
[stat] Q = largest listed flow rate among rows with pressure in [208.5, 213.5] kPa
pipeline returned 5.089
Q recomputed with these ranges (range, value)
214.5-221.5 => 5.082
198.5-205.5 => 5.283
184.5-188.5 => 4.868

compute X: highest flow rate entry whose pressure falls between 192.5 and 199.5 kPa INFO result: 5.448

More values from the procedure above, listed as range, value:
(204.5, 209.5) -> 4.856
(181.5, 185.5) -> 4.812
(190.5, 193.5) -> 5.63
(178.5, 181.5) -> 4.936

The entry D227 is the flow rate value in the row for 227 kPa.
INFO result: 5.015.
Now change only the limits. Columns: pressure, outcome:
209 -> 4.349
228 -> 4.563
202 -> 5.215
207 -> 4.837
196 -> 5.208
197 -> 5.084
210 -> 4.237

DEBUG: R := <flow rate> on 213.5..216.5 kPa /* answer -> 4.29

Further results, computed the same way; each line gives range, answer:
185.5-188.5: 4.77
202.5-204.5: 4.86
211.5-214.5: 4.33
